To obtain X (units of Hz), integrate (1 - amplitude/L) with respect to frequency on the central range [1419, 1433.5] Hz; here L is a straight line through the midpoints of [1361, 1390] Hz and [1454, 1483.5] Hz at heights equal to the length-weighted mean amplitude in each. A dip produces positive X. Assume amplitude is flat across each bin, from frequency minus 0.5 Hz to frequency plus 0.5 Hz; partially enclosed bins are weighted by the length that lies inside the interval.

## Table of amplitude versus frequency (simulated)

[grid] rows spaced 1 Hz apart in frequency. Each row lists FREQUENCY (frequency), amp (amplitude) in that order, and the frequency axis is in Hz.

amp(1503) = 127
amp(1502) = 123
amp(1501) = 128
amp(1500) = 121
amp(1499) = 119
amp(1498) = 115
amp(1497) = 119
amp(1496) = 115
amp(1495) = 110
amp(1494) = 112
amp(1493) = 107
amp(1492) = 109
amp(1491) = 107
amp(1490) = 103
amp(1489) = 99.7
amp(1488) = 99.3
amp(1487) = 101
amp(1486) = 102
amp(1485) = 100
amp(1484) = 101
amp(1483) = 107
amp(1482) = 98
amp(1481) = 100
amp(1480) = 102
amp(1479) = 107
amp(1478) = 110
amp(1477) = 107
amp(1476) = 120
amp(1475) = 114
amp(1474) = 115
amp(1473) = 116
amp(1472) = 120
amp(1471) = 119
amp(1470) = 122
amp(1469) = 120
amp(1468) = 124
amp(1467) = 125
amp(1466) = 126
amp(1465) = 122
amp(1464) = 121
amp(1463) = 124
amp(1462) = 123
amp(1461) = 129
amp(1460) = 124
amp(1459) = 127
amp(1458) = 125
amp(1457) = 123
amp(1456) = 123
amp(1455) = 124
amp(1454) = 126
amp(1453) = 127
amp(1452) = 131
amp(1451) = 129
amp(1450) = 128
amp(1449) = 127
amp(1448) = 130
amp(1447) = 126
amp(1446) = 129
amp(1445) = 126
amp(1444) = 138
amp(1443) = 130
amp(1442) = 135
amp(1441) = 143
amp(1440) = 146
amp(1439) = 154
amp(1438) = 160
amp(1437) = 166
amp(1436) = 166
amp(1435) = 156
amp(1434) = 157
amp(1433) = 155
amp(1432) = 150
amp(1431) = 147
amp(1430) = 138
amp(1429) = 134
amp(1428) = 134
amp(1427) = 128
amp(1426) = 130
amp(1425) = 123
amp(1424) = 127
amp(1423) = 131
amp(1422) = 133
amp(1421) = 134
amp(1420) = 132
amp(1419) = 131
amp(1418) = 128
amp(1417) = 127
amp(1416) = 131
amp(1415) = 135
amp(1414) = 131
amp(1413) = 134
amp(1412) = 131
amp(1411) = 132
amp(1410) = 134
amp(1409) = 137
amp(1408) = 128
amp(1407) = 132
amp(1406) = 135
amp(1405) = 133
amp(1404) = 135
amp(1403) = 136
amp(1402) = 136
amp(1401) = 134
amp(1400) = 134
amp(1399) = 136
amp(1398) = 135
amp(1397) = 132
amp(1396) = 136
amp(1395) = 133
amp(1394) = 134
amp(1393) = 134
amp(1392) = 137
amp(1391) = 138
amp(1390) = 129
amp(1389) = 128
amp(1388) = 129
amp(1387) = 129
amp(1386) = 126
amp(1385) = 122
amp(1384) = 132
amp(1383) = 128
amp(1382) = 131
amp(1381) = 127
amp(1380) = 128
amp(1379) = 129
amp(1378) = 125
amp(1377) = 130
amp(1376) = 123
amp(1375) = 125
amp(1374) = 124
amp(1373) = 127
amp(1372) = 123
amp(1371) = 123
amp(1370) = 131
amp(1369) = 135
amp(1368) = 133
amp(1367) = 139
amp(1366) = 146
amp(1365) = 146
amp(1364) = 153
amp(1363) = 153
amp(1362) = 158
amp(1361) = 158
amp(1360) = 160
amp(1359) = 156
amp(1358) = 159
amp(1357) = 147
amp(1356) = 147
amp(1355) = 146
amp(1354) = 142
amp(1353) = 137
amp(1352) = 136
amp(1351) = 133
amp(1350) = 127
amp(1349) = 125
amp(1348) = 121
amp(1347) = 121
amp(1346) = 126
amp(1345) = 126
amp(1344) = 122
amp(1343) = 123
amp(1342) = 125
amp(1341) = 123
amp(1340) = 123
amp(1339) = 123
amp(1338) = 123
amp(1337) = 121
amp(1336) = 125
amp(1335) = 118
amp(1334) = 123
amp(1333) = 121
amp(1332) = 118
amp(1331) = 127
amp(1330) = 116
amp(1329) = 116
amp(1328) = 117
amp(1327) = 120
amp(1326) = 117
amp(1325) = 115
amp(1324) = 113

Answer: -1.2 Hz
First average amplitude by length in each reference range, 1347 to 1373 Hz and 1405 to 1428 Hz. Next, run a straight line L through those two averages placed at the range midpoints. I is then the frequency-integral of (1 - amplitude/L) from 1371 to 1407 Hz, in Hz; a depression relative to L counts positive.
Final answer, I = 1.4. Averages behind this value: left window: 141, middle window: 131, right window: 131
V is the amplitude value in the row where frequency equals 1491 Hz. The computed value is 107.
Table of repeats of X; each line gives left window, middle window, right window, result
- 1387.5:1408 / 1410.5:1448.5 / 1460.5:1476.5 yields -2.9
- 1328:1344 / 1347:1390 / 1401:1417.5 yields -3.0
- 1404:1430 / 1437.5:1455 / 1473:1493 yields -2.0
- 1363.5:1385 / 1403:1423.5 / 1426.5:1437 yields 1.4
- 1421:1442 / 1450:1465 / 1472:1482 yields -0.1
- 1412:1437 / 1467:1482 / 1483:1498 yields 0.0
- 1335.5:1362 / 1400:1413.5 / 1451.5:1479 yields -0.6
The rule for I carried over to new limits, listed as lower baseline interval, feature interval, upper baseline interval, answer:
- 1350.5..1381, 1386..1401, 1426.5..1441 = 1.1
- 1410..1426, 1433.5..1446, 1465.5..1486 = -2.4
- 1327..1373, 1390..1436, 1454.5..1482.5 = -3.9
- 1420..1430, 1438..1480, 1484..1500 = -2.1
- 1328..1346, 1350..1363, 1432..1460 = -2.4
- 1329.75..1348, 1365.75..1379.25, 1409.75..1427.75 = -0.4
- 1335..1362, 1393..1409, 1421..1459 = 0.2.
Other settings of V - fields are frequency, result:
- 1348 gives 121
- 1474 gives 115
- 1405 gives 133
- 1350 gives 127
